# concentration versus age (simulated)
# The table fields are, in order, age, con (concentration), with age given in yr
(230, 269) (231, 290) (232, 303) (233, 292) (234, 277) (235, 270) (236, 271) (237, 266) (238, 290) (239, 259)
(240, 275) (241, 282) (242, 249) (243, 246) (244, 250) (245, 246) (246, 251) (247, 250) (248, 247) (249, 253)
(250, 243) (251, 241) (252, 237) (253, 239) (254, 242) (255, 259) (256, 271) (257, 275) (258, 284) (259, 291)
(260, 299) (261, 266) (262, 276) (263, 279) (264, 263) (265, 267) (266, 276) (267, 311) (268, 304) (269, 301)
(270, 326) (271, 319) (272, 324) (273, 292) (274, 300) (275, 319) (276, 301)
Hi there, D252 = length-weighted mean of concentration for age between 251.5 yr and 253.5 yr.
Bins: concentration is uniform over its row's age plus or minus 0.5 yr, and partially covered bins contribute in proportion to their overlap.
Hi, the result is 238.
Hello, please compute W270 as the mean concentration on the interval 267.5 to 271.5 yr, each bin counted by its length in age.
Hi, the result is 312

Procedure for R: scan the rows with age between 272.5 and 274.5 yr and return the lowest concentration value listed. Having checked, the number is 292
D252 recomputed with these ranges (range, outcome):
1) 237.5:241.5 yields 276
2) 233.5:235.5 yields 274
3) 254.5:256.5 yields 265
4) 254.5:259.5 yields 276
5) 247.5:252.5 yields 244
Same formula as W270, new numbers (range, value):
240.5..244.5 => 257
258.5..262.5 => 283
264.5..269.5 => 292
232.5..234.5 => 284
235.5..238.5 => 276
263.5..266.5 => 269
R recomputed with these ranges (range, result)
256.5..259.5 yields 275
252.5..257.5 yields 239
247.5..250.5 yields 243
